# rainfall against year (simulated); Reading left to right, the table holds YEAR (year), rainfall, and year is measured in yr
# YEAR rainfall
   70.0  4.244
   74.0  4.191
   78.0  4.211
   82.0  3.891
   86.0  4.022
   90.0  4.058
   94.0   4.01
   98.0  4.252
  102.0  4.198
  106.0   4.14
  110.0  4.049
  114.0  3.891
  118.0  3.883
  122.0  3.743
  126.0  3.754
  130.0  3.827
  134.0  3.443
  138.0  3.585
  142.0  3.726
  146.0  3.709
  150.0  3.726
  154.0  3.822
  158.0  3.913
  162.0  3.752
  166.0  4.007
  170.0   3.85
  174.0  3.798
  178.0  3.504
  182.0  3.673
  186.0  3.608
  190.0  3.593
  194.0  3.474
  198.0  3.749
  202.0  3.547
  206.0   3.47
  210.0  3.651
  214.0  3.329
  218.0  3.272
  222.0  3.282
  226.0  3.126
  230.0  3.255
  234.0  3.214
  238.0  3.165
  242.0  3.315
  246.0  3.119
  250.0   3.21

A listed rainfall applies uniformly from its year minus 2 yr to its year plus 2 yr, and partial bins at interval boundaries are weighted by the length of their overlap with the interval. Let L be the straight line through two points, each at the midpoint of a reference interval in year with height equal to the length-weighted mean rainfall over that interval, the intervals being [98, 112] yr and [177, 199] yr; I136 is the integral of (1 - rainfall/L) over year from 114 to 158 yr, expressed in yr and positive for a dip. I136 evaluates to 2.3 yr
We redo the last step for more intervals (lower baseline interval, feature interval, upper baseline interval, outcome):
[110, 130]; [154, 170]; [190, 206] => -0.8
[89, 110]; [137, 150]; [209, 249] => 0.5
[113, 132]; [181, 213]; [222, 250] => -1.6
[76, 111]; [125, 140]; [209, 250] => 0.8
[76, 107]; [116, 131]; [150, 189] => 0.6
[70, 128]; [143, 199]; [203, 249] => -1.8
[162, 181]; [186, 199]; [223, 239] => -0.1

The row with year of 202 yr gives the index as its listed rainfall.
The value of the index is 3.547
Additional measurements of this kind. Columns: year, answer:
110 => 4.049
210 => 3.651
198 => 3.749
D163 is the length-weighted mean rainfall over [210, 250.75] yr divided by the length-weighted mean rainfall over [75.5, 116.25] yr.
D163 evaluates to 0.8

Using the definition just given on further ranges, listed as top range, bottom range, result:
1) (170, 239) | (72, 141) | 0.88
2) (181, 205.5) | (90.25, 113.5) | 0.88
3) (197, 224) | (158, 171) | 0.89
